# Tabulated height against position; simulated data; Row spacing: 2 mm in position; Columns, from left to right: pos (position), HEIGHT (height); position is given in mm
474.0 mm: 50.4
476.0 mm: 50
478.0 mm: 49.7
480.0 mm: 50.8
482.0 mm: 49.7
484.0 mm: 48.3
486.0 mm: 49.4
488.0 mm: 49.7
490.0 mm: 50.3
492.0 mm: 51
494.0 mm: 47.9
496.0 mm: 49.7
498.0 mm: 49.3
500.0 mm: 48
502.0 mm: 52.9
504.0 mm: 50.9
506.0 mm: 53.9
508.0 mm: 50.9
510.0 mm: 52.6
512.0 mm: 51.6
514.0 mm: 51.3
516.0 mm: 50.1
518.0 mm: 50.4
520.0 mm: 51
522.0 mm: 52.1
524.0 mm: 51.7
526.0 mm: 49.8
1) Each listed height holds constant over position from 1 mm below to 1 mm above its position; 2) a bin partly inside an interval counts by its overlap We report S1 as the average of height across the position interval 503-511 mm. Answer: 52.1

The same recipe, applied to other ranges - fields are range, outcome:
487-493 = 50.3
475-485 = 49.7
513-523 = 51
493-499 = 49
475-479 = 49.9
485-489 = 49.5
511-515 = 51.5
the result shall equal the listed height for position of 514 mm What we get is 51.3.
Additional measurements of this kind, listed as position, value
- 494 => 47.9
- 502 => 52.9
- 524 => 51.7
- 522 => 52.1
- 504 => 50.9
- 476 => 50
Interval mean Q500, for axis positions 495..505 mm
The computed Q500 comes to 50.2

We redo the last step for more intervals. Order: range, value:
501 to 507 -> 52.6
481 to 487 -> 49.1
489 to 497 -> 49.7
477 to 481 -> 50.2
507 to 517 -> 51.3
